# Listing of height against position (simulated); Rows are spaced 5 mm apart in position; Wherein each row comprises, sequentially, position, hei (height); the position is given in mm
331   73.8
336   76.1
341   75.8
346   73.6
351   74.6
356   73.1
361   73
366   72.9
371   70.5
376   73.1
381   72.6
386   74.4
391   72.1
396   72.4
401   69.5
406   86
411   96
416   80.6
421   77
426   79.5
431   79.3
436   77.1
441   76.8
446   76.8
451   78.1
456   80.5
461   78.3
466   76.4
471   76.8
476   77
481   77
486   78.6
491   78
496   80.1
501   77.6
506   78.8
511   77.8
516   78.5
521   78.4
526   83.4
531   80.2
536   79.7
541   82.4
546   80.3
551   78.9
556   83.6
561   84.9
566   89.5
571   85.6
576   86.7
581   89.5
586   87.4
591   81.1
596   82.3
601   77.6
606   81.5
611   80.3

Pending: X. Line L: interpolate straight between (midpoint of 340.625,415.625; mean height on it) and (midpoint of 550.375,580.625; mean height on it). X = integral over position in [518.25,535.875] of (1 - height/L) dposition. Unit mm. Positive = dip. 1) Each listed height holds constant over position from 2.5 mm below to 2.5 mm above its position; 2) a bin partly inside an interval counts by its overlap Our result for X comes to 0.6 mm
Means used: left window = 75.4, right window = 85.6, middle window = 80.5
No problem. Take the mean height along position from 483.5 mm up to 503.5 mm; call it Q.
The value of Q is 78.6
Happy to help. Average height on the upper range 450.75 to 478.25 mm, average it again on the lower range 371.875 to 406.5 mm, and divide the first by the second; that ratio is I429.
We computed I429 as 1.06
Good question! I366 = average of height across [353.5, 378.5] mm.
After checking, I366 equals 72.5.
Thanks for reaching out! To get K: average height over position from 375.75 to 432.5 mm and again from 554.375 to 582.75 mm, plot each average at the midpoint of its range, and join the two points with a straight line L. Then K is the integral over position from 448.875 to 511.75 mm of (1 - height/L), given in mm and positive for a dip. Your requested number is 2.9 mm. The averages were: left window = 77.9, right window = 86.7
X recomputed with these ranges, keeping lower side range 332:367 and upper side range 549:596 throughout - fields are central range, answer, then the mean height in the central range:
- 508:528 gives 0.7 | 79.4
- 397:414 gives -1.3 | 82.7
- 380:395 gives 0.6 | 73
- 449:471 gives 0.4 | 78.2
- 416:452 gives 0.2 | 78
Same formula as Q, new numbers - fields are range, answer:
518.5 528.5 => 80.9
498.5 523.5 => 78.2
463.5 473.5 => 76.6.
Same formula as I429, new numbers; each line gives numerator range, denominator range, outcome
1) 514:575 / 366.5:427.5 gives 1.07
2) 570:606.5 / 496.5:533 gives 1.06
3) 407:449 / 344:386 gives 1.10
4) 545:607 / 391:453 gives 1.06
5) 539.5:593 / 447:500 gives 1.08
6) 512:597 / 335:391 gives 1.13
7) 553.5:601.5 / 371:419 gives 1.10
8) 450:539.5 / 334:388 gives 1.07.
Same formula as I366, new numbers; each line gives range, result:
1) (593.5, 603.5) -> 80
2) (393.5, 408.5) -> 76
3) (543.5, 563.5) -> 81.9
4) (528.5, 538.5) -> 80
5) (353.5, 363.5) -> 73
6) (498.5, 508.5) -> 78.2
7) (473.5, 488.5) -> 77.5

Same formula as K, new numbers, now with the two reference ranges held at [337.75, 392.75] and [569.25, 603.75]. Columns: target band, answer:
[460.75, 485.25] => 0.48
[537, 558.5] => 0.30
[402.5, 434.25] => -2.75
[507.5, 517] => 0.29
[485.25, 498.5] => 0.10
